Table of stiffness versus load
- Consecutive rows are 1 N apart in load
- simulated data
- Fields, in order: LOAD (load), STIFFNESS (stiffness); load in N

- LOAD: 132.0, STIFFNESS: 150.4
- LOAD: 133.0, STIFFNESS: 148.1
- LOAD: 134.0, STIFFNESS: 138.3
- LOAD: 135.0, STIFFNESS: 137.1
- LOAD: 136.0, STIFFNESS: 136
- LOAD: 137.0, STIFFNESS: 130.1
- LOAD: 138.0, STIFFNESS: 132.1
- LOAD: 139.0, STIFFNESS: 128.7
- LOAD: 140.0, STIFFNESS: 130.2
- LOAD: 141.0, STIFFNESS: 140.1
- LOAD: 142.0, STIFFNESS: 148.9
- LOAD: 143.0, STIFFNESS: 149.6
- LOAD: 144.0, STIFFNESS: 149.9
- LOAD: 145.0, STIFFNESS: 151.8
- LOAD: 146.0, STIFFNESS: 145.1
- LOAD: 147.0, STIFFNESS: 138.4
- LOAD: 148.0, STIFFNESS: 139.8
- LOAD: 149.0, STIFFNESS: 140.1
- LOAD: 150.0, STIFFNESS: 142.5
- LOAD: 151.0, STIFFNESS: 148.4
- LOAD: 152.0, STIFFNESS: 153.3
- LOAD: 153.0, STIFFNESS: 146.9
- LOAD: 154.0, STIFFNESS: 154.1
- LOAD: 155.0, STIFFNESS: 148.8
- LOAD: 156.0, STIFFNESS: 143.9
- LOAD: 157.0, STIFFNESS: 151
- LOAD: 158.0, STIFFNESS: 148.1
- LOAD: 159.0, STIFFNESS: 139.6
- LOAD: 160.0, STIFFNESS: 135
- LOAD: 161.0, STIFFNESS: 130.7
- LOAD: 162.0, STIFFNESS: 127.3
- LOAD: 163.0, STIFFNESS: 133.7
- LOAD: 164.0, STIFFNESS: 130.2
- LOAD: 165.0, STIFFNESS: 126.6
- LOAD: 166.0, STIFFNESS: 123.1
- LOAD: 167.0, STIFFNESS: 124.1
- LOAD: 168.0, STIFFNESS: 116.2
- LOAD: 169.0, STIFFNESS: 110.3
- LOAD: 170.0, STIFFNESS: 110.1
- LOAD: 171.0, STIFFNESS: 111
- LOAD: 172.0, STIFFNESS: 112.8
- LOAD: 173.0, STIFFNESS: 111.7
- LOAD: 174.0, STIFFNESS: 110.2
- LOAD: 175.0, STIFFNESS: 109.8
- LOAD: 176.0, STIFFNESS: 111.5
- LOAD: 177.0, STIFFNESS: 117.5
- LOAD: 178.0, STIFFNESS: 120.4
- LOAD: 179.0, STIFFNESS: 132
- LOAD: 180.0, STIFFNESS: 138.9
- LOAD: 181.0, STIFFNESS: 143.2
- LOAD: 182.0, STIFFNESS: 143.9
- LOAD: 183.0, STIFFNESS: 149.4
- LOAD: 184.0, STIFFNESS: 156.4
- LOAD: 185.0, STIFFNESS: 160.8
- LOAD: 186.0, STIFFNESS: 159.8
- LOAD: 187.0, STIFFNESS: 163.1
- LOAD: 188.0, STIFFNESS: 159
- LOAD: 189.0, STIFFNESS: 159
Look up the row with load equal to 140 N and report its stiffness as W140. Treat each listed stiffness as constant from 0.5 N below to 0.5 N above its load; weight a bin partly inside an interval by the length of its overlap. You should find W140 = 130.2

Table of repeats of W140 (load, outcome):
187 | 163.1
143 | 149.6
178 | 120.4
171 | 111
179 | 132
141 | 140.1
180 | 138.9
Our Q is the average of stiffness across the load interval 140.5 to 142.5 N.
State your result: 144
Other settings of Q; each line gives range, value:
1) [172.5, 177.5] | 112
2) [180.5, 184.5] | 148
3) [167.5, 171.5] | 112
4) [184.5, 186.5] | 160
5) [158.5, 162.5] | 133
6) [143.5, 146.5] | 149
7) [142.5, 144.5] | 150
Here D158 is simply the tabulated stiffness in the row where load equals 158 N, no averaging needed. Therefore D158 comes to 148.1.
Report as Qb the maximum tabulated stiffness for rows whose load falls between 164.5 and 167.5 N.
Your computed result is 126.6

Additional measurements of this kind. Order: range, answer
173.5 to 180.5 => 138.9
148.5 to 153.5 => 153.3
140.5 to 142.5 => 148.9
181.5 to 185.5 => 160.8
